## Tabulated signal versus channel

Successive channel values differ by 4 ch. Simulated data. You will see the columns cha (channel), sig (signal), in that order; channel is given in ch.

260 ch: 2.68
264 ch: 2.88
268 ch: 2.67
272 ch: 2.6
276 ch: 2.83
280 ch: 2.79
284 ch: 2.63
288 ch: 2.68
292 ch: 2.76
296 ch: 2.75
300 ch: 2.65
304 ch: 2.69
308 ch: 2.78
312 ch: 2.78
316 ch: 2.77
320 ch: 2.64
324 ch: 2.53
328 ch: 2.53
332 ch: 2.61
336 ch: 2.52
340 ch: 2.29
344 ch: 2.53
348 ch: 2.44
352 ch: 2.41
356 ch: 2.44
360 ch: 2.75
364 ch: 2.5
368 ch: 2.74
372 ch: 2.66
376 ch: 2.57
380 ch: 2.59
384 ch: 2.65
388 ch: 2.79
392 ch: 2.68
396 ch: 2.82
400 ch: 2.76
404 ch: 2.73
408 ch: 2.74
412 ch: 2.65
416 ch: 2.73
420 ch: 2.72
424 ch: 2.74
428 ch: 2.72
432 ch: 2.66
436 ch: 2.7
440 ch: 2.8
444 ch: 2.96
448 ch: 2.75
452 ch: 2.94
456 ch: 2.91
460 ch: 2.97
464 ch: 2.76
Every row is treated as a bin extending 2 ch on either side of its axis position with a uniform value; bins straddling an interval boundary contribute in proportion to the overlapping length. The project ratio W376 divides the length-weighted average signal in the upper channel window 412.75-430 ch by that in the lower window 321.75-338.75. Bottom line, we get 1.1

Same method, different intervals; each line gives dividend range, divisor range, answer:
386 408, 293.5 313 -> 1.01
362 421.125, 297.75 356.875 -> 1.04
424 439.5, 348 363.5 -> 1.08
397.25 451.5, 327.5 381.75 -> 1.08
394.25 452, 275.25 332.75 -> 1.02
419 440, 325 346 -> 1.09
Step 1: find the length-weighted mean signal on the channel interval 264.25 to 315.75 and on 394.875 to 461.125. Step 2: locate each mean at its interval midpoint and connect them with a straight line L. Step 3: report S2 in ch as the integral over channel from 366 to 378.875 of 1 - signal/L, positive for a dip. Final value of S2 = 0.5 ch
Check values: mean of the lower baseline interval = 2.72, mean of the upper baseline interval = 2.78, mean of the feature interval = 2.65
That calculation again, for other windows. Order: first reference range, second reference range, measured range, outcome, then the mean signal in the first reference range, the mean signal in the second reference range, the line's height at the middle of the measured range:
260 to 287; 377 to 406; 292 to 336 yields 0.8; 2.73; 2.71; 2.72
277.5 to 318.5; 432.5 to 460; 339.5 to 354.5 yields 1.8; 2.73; 2.84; 2.77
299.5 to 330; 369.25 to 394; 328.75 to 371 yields 2.2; 2.67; 2.66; 2.67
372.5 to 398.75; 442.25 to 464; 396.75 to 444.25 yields 0.9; 2.68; 2.89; 2.79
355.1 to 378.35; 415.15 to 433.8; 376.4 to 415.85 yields -0.6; 2.62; 2.71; 2.67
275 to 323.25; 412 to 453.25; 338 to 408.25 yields 3.4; 2.72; 2.76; 2.74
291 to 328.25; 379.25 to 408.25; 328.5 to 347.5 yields 1.5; 2.69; 2.72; 2.7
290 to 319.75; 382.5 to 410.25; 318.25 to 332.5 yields 0.8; 2.73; 2.74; 2.74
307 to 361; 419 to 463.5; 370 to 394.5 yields 0.1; 2.57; 2.81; 2.67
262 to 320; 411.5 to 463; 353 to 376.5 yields 1.3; 2.73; 2.79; 2.76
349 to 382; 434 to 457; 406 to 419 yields 0.1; 2.58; 2.84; 2.73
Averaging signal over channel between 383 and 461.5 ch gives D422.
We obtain 2.77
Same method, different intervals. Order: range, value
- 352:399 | 2.65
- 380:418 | 2.72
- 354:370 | 2.61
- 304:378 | 2.59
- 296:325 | 2.7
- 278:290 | 2.7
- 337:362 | 2.48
